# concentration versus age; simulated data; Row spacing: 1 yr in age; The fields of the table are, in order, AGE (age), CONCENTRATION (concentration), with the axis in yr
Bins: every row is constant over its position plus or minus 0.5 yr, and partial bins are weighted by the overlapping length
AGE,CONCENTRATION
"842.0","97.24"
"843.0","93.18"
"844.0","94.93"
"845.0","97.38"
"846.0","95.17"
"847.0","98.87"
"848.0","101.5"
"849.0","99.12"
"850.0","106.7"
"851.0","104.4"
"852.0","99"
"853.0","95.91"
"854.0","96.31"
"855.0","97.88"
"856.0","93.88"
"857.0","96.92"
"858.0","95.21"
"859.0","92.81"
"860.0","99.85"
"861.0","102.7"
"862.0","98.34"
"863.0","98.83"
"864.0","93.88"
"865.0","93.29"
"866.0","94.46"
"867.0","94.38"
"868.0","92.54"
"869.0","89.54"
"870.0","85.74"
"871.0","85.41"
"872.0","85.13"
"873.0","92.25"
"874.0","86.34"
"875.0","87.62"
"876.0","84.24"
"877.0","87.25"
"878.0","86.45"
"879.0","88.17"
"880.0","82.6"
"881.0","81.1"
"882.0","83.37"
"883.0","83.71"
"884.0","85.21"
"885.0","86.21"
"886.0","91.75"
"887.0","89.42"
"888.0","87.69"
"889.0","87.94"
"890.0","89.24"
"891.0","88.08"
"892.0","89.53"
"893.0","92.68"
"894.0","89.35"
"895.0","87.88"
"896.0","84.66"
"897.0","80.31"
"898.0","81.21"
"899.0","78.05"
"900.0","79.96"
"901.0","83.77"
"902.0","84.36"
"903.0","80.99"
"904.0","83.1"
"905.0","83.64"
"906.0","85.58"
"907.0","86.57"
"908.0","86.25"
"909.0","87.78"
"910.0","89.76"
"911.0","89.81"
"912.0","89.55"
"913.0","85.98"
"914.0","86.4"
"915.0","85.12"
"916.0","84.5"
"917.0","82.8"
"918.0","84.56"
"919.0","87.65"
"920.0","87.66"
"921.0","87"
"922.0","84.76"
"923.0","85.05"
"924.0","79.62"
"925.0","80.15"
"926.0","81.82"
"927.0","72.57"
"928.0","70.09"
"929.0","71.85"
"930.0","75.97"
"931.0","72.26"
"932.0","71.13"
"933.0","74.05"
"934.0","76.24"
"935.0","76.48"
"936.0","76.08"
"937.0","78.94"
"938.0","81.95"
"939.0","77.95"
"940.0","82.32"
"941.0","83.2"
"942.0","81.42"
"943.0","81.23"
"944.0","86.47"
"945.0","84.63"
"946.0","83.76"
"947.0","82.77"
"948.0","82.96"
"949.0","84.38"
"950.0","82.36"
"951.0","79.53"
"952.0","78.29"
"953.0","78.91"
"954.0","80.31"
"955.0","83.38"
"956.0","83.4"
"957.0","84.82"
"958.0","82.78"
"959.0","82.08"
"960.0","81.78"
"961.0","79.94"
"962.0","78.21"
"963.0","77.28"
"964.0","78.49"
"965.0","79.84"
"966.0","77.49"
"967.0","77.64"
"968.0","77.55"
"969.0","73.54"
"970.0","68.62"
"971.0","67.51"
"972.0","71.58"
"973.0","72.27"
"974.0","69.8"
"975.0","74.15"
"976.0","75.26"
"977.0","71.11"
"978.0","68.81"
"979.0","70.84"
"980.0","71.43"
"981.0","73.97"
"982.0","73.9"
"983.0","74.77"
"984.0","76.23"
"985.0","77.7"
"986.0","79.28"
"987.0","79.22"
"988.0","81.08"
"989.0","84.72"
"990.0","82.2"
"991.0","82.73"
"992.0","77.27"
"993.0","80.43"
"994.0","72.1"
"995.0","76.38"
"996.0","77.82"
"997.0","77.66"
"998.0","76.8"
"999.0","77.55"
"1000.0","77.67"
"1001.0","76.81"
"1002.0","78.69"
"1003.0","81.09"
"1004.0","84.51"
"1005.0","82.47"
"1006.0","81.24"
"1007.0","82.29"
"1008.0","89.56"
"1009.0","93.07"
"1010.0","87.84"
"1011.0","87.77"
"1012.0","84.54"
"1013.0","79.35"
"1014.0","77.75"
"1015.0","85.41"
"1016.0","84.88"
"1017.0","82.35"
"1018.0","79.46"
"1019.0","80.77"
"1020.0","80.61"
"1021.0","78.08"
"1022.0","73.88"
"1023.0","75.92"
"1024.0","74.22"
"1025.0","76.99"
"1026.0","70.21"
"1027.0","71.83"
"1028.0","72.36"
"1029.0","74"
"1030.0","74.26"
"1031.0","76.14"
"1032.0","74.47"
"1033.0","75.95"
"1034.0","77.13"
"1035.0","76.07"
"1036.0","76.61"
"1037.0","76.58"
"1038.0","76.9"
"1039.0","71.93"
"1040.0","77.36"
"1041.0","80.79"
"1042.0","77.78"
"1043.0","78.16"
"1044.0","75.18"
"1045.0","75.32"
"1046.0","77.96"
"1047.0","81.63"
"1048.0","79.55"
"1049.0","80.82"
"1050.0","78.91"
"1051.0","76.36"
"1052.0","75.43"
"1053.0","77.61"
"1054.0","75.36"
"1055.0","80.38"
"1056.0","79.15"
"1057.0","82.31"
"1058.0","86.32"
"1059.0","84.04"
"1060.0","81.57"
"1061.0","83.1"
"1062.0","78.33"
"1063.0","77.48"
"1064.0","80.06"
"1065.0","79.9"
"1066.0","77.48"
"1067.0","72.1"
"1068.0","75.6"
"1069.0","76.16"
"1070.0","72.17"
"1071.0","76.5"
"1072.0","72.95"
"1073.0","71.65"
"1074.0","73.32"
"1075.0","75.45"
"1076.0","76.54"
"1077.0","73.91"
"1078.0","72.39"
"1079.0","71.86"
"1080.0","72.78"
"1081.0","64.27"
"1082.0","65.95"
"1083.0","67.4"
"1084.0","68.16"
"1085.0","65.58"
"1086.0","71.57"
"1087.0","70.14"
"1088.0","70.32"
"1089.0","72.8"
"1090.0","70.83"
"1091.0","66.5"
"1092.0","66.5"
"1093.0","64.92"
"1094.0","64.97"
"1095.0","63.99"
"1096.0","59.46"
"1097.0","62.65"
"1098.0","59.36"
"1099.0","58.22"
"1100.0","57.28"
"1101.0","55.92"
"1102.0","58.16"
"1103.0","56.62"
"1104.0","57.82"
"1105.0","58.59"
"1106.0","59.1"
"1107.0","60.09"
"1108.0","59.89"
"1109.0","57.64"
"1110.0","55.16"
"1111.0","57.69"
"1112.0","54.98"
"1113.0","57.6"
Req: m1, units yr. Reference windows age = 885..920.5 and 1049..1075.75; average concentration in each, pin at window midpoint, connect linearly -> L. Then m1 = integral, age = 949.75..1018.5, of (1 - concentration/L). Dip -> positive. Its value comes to 2.53 yr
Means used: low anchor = 86.1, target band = 78.8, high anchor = 77.7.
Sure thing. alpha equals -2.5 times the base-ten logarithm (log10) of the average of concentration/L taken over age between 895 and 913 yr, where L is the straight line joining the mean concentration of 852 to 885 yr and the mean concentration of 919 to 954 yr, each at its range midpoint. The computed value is 0.008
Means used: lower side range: 91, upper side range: 79.9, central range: 84.6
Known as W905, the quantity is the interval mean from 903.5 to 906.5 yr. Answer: 84.1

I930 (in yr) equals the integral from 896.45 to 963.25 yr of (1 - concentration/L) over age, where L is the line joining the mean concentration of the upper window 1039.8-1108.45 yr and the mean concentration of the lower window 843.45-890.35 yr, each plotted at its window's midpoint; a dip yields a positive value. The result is 3.4 yr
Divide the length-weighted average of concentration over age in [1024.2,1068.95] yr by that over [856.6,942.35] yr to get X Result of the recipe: 0.9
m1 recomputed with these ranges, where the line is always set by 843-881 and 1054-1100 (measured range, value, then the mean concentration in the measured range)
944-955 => 0.38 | 82.1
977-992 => 0.87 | 76.7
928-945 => 1.64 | 77.9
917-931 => 1.14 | 80.4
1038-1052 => -0.42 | 77.7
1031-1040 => 0.07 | 75.8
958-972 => 1.09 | 76.9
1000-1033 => -0.57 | 79.7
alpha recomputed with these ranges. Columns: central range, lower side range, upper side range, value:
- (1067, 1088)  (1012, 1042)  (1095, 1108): -0.11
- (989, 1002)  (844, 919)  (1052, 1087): 0.04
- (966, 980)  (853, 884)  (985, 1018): 0.15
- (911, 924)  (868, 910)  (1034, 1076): -0.02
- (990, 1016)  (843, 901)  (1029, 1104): -0.03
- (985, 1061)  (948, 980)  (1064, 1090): -0.06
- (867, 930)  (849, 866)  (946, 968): 0.07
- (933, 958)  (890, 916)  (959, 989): -0.02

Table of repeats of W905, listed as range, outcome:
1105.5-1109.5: 59.2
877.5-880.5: 85.7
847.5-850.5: 102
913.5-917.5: 84.7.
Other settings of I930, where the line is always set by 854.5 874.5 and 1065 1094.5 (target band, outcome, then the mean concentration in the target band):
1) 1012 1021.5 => -0.4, 81.2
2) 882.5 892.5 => 0.4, 87.9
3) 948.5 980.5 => 2.4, 77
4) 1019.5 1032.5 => 0.3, 74.8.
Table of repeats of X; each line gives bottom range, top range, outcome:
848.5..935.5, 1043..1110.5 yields 0.81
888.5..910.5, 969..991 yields 0.87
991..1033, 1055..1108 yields 0.88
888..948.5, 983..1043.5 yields 0.95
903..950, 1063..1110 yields 0.82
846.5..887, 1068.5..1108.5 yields 0.72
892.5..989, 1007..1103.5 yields 0.93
